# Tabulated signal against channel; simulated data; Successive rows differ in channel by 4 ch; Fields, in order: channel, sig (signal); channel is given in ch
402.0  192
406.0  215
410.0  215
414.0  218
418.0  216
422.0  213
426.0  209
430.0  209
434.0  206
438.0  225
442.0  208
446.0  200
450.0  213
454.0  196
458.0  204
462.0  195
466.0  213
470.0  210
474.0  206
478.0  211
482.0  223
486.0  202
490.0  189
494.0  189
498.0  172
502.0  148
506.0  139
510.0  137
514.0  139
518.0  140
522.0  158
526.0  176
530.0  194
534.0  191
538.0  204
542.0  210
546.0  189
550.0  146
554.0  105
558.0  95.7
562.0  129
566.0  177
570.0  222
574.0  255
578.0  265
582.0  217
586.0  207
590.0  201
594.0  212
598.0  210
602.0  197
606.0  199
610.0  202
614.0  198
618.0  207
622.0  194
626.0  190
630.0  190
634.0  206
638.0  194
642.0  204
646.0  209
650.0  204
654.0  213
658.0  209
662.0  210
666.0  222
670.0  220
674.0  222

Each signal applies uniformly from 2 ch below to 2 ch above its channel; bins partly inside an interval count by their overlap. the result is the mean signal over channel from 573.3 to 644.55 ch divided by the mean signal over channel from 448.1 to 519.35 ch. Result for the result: 1.12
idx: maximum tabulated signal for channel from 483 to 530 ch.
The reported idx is 202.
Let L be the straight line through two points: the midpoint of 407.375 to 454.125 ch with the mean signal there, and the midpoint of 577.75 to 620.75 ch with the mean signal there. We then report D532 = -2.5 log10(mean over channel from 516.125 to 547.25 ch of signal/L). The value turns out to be 0.15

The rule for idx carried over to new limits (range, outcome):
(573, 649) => 265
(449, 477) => 213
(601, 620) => 207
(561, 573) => 222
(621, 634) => 206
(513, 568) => 210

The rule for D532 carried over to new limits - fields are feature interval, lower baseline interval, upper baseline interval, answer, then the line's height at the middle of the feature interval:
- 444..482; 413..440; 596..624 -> 0.025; 211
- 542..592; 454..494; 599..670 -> 0.105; 204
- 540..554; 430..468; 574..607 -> 0.242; 213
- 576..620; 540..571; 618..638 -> -0.174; 180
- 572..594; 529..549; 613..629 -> -0.161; 196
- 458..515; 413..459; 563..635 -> 0.131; 209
